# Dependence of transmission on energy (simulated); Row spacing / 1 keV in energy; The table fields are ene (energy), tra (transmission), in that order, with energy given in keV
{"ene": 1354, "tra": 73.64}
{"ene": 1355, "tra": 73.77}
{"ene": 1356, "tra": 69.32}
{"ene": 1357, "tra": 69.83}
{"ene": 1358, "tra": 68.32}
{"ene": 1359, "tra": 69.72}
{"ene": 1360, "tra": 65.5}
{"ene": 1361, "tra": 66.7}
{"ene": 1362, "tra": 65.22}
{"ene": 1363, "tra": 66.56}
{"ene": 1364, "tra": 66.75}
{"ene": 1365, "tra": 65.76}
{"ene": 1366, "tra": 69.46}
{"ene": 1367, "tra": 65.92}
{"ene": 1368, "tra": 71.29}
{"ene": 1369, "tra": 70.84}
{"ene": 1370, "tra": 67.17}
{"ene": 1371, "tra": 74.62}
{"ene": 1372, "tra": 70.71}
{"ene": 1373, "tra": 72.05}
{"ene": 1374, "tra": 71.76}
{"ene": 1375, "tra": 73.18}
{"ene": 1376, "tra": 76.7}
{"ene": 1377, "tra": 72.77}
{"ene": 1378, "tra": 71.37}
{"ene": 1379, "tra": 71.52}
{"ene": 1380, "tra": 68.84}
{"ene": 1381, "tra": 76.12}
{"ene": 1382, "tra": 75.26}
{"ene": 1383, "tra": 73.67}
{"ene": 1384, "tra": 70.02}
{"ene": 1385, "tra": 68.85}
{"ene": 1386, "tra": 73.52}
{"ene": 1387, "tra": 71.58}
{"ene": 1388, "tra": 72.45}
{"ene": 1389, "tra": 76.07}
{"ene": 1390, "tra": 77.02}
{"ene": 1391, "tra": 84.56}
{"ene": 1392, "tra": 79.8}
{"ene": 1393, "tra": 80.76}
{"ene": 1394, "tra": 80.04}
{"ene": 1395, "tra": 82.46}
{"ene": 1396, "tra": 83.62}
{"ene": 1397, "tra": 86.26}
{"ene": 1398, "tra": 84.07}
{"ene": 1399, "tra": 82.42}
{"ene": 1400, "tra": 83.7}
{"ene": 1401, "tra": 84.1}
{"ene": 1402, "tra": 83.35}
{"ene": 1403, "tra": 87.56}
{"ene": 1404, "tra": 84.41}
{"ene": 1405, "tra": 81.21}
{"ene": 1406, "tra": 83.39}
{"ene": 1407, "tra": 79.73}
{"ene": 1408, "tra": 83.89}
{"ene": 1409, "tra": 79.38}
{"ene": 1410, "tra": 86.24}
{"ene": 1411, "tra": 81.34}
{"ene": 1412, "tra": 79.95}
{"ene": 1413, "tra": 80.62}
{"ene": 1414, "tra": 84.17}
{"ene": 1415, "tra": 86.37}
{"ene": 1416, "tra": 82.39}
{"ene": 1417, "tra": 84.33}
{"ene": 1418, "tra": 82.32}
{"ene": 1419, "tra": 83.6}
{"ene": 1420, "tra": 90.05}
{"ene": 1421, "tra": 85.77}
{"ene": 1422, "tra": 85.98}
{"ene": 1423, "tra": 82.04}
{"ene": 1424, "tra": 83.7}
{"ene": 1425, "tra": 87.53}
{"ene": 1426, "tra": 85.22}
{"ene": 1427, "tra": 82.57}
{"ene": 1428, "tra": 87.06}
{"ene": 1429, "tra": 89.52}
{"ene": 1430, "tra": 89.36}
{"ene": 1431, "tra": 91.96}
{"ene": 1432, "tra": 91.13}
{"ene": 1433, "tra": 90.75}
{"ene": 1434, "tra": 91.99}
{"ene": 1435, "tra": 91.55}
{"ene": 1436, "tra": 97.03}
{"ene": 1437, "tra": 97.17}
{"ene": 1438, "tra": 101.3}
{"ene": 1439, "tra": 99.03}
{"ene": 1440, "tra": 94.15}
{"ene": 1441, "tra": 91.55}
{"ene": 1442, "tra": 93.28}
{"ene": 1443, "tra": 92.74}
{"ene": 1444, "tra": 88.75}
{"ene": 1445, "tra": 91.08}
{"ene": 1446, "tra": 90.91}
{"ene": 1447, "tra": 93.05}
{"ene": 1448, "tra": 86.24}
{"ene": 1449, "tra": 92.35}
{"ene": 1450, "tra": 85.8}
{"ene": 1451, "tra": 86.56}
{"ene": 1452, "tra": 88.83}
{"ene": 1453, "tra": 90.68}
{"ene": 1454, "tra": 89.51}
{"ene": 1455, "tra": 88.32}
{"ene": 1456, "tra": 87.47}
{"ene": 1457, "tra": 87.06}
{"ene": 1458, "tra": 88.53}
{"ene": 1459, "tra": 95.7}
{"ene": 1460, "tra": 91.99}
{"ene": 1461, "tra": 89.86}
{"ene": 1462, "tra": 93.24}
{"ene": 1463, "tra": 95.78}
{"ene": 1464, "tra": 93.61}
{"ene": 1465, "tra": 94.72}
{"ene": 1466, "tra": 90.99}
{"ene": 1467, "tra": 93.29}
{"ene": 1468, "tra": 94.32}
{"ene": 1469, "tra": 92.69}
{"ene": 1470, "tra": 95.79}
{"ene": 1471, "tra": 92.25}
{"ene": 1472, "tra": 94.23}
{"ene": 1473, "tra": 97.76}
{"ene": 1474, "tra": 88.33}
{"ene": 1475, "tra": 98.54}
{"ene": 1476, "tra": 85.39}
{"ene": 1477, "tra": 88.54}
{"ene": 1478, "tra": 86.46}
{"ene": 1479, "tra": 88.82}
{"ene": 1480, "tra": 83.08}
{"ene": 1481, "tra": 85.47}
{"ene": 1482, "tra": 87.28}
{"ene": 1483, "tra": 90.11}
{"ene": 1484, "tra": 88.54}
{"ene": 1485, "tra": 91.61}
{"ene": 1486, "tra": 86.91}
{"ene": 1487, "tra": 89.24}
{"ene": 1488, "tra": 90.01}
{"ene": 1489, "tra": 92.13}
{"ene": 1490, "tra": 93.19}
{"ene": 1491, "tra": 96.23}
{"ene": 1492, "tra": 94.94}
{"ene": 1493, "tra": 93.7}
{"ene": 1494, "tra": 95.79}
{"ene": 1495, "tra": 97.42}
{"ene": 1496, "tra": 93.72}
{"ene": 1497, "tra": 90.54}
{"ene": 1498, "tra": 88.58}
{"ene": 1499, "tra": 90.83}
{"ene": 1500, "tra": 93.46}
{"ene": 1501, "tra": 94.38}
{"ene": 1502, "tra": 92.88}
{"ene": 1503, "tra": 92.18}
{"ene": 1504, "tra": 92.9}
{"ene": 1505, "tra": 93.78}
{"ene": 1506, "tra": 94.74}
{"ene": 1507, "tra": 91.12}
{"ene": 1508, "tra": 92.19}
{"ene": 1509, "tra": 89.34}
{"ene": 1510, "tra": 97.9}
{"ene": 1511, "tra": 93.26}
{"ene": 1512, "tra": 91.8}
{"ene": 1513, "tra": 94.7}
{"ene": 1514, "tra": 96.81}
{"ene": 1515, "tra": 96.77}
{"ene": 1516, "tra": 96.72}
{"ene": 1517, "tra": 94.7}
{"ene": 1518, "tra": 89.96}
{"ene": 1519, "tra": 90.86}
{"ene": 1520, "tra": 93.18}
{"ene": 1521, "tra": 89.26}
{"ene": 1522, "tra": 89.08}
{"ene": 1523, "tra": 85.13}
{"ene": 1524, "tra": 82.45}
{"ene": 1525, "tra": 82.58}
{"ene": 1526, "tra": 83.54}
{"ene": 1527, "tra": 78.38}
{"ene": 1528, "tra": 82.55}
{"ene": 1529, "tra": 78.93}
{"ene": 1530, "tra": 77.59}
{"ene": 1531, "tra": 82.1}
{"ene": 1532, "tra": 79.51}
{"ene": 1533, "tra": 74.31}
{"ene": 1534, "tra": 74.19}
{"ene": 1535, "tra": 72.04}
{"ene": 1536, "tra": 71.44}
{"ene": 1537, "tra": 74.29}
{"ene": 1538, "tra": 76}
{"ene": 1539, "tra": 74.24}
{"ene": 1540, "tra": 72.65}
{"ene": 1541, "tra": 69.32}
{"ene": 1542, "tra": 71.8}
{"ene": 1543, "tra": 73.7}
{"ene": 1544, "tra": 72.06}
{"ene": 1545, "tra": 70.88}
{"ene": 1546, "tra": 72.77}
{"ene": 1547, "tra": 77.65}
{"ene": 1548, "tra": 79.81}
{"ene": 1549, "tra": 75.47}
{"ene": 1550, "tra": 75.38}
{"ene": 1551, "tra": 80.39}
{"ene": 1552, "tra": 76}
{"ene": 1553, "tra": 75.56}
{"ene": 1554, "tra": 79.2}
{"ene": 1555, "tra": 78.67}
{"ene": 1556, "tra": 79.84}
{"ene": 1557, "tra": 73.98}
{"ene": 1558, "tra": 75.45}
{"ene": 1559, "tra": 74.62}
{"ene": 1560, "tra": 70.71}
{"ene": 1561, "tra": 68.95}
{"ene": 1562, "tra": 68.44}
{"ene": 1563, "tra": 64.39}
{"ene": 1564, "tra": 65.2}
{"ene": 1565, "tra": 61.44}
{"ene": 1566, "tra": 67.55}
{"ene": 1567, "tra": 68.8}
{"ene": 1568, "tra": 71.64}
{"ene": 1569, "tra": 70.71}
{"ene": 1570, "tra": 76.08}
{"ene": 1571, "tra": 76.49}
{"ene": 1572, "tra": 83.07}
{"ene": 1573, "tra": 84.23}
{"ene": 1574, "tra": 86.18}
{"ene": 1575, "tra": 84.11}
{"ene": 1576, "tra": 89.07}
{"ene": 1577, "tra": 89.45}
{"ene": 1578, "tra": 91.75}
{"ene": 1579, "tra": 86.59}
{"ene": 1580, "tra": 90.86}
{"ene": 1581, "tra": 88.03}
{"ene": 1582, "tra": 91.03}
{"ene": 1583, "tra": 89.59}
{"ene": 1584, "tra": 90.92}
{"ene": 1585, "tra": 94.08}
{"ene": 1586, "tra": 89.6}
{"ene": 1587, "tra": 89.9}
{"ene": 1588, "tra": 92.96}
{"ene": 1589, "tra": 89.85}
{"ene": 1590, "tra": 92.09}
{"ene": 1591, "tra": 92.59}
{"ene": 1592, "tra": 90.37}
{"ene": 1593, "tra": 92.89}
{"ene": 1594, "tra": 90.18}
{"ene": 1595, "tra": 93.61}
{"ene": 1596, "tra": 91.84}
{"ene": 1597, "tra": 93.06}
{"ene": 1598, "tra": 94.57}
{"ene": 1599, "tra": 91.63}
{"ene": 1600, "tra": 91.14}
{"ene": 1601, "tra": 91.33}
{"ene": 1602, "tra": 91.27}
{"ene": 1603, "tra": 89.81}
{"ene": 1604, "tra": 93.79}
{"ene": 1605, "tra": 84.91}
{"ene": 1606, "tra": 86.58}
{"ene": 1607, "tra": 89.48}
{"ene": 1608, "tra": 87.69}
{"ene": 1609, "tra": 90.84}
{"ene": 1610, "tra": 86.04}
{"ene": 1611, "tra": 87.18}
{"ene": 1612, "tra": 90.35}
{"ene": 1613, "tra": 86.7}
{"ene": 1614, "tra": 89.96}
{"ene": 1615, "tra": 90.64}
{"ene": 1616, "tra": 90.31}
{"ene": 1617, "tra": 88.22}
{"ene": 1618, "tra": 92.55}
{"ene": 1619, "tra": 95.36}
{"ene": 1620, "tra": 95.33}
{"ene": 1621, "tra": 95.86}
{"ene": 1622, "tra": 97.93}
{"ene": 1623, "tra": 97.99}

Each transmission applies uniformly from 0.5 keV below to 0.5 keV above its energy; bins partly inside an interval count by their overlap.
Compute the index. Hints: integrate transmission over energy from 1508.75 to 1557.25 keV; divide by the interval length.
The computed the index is 81.4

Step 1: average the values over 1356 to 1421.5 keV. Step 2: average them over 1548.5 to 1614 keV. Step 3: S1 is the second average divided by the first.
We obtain 1.1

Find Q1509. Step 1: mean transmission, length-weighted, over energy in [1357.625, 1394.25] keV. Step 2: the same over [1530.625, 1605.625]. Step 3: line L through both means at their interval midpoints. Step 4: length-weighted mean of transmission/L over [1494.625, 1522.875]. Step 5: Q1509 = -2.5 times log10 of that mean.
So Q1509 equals -0.19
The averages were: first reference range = 71.9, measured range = 92.8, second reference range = 81.1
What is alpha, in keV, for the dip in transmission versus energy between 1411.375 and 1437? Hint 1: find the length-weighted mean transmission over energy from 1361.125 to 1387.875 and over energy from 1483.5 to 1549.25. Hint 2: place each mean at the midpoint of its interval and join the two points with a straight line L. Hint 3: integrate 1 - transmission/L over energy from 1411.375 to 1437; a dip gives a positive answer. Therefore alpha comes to -3.6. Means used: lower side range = 70.8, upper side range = 86.1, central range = 86.9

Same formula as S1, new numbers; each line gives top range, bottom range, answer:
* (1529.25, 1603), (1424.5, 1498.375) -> 0.88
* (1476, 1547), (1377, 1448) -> 1.03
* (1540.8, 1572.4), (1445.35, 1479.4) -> 0.80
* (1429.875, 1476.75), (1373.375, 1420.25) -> 1.16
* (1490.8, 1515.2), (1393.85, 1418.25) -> 1.12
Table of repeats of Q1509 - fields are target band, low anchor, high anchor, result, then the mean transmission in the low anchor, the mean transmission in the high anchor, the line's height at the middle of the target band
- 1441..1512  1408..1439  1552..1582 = -0.10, 87.2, 77.5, 83.6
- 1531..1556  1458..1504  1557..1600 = 0.15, 91.9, 83.4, 86.4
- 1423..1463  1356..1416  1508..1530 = -0.11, 75.9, 89.2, 81.6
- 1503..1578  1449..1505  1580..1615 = 0.13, 91.3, 90.5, 90.9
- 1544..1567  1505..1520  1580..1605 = 0.25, 93.6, 91.4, 92.4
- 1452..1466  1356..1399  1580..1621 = -0.15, 73.1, 90.8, 79.6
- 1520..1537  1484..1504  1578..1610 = 0.14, 92.4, 90.7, 91.8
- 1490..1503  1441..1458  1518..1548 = -0.12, 89.6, 78.6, 83.4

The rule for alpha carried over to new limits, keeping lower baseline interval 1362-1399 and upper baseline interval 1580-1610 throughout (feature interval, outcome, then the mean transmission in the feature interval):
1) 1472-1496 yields -2.6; 91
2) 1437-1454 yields -2.7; 91.7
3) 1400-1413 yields -1.2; 82.8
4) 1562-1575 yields 2.3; 73.2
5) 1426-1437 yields -1.7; 90.4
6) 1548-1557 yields 1.0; 77.5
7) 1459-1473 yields -2.2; 93.5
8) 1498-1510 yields -1.3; 92.6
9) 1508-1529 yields -1.2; 89.7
